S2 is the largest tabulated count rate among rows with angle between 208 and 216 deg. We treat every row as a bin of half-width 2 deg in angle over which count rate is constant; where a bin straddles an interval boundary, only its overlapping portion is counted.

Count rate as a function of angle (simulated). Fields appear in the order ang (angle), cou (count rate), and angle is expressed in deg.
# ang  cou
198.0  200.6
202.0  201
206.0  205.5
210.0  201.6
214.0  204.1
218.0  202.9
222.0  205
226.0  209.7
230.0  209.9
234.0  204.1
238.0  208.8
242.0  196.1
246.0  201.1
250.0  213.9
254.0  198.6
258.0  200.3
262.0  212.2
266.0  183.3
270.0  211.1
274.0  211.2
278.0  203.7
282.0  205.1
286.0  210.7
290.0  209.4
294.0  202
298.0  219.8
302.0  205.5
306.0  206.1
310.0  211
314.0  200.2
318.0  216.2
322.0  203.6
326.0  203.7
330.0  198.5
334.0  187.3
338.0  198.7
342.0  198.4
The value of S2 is 204.1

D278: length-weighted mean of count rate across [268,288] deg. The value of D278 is 208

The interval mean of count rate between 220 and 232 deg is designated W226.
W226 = 208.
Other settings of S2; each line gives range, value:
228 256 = 213.9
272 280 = 211.2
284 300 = 219.8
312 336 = 216.2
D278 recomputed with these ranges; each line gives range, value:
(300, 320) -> 208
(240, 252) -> 204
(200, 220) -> 203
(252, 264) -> 204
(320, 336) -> 198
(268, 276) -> 211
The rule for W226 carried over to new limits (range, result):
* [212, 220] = 204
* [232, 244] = 203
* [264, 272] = 197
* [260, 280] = 204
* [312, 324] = 207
